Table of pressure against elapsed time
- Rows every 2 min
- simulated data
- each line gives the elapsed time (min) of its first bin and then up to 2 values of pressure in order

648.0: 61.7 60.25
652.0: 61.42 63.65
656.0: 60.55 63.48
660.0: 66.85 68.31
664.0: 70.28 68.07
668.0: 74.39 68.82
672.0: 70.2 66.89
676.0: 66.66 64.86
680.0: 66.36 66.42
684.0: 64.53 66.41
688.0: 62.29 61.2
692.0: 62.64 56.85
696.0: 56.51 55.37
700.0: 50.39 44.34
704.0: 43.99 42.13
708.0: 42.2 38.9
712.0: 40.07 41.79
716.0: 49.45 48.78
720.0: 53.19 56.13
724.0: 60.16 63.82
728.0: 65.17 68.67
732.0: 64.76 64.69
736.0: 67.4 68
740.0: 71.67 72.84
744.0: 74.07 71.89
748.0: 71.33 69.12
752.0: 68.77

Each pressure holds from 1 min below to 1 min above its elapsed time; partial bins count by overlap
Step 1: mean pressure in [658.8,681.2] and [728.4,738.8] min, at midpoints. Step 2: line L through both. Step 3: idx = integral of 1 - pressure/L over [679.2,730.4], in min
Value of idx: 9.62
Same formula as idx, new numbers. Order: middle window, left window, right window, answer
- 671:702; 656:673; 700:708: -4.0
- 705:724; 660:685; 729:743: 6.0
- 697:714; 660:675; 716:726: 4.2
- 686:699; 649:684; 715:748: 1.1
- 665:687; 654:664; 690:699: -2.0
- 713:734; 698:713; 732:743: 0.2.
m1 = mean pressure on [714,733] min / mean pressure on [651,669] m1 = 0.9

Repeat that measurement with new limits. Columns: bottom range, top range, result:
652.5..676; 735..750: 1.05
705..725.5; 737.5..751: 1.50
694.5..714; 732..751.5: 1.52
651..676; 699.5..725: 0.70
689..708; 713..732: 1.09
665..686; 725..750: 1.02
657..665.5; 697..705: 0.72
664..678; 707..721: 0.65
